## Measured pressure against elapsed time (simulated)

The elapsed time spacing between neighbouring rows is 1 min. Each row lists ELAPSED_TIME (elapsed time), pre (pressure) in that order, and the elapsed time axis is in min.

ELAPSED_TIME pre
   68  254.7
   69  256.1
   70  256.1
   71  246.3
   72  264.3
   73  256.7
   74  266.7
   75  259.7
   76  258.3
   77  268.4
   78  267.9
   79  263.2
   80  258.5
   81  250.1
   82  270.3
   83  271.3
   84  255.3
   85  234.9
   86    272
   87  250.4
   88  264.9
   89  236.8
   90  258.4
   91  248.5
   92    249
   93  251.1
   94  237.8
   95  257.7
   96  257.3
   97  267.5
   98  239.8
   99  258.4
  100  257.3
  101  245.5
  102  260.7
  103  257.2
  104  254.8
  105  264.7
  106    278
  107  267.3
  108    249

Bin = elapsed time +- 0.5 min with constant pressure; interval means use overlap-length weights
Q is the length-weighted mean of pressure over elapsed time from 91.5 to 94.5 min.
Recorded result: 246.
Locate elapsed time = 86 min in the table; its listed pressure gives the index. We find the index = 272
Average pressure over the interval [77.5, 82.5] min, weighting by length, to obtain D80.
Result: 262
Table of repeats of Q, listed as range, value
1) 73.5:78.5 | 264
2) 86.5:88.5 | 258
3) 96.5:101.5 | 254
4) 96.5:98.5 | 254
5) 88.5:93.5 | 249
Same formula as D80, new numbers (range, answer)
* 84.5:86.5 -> 253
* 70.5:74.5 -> 258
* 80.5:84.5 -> 262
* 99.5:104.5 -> 255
